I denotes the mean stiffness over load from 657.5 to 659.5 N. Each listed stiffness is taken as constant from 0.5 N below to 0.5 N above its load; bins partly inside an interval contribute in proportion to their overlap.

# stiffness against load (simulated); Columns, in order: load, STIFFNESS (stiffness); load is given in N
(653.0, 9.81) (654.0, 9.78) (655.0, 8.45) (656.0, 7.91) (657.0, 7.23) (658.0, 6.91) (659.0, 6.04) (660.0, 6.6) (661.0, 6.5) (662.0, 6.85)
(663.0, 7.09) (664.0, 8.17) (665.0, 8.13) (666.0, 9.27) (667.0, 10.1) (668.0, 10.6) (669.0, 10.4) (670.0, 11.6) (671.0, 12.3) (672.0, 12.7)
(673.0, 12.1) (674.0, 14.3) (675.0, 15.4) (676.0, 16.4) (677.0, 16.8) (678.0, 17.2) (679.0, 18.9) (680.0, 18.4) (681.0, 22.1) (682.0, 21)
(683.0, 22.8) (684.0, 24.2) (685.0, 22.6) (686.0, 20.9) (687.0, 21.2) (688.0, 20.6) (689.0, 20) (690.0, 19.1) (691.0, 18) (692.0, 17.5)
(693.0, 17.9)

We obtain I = 6.47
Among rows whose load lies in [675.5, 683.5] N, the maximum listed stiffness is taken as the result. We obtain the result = 22.8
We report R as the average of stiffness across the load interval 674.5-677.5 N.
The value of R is 16.2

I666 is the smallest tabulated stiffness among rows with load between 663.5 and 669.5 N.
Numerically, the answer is 8.13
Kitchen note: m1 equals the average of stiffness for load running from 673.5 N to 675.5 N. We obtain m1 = 14.9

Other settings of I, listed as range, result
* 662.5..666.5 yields 8.16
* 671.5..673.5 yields 12.4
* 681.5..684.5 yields 22.7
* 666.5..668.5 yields 10.3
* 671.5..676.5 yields 14.2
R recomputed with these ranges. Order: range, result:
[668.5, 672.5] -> 11.8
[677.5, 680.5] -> 18.2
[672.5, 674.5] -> 13.2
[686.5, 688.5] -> 20.9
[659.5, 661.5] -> 6.55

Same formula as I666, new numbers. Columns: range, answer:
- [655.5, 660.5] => 6.04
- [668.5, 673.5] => 10.4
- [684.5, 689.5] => 20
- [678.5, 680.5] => 18.4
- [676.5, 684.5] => 16.8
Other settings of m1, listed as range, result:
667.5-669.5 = 10.5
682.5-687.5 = 22.3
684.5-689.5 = 21.1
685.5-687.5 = 21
